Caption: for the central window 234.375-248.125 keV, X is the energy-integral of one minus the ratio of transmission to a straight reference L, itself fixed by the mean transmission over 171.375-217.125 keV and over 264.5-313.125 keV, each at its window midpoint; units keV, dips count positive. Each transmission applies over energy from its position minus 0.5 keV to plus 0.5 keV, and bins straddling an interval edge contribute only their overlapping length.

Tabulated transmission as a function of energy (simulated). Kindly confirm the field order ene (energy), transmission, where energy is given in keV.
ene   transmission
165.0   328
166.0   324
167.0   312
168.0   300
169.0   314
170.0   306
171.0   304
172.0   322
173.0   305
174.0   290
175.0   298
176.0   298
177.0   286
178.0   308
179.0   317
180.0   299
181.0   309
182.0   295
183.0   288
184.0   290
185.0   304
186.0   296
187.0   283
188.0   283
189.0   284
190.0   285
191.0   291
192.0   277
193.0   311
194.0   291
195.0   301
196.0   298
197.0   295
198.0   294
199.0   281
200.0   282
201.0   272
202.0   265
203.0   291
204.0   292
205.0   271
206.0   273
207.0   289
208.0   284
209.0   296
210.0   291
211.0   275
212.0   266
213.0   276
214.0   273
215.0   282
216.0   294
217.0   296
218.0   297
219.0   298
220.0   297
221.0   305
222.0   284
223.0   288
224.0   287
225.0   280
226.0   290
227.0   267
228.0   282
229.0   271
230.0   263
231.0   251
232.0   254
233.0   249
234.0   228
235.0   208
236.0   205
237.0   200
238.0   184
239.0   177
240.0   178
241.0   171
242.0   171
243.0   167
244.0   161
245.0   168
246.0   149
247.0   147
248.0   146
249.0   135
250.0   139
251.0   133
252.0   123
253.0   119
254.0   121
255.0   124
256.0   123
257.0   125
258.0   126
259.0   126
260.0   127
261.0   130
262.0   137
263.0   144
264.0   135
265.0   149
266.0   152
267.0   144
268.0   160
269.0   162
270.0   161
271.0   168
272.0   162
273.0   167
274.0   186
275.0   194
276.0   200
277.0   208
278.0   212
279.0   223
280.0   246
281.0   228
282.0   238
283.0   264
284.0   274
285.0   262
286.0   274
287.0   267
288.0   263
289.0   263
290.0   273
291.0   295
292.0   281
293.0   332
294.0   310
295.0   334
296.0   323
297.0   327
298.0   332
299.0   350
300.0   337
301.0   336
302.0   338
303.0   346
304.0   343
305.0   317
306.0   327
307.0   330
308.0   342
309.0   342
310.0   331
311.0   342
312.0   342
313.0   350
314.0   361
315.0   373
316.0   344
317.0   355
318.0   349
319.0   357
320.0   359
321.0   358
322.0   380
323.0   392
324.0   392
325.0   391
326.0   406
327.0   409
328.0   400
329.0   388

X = 5.1 keV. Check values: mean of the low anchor 290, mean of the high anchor 267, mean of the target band 175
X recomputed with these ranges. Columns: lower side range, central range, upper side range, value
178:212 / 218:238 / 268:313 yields 1.6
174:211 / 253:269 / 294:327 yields 9.4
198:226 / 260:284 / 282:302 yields 9.2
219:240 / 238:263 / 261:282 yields 8.4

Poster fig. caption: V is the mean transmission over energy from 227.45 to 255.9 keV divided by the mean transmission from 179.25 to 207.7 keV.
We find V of 0.6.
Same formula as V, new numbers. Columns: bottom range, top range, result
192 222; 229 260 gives 0.59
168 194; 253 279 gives 0.52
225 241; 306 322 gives 1.50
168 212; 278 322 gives 1.08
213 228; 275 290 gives 0.85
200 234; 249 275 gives 0.51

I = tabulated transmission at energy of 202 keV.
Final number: 265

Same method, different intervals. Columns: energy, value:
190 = 285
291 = 295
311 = 342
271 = 168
